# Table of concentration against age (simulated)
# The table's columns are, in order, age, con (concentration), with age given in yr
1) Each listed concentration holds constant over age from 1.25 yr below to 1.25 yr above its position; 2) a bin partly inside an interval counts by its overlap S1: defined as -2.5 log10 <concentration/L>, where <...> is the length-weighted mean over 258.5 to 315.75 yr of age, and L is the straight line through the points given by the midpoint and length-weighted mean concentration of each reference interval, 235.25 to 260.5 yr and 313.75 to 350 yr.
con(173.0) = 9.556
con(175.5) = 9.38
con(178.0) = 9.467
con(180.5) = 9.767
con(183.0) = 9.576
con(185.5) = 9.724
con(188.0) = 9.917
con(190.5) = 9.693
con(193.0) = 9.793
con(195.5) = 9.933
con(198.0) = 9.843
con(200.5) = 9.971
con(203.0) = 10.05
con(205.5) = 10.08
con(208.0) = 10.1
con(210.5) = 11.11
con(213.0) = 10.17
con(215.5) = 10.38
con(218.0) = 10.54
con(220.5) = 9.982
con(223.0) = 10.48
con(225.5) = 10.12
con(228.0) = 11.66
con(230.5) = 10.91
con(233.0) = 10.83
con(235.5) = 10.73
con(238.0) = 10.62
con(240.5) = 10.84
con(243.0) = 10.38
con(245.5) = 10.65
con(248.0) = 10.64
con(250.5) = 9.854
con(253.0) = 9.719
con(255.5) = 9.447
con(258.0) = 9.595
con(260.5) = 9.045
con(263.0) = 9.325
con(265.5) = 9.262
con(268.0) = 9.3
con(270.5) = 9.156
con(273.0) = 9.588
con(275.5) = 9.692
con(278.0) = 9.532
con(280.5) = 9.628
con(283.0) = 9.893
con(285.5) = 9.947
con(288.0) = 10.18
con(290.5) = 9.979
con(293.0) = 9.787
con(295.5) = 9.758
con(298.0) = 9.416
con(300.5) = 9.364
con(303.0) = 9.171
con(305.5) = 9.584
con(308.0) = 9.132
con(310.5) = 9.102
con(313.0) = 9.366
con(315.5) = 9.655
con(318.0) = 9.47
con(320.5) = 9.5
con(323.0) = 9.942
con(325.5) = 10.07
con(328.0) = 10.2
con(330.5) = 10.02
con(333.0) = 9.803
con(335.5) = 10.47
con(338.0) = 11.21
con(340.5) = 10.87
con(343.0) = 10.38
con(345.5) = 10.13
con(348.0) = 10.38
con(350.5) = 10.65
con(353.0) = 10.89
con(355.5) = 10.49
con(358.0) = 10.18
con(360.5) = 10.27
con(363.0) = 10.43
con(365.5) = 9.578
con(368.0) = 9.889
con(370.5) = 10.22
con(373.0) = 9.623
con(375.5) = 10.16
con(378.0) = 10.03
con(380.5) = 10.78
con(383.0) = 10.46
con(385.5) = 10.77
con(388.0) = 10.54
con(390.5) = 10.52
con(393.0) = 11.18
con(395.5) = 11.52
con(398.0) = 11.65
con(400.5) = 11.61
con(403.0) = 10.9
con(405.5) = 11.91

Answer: 0.07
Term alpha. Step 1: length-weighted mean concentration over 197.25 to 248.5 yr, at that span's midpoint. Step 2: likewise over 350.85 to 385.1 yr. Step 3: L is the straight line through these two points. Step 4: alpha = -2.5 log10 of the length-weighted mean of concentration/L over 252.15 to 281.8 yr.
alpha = 0.107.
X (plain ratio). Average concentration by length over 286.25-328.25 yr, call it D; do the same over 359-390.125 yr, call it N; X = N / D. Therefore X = 1.1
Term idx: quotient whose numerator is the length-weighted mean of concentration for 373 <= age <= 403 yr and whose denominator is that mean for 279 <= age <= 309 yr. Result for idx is 1.1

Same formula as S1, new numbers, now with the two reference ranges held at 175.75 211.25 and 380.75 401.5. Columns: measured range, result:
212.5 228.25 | -0.04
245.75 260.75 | 0.04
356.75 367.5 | 0.08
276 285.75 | 0.07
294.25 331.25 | 0.11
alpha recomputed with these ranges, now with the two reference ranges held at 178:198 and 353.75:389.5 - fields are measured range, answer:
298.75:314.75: 0.087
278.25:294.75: 0.016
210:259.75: -0.056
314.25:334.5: 0.031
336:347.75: -0.046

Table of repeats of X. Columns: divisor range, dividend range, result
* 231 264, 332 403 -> 1.04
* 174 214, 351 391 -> 1.04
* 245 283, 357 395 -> 1.07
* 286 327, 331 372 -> 1.08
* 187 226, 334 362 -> 1.04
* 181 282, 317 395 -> 1.03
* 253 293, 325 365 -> 1.08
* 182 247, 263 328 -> 0.93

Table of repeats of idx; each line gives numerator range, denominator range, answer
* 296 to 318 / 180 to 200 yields 0.96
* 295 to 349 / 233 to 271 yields 0.99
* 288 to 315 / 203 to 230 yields 0.91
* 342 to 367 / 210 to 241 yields 0.97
